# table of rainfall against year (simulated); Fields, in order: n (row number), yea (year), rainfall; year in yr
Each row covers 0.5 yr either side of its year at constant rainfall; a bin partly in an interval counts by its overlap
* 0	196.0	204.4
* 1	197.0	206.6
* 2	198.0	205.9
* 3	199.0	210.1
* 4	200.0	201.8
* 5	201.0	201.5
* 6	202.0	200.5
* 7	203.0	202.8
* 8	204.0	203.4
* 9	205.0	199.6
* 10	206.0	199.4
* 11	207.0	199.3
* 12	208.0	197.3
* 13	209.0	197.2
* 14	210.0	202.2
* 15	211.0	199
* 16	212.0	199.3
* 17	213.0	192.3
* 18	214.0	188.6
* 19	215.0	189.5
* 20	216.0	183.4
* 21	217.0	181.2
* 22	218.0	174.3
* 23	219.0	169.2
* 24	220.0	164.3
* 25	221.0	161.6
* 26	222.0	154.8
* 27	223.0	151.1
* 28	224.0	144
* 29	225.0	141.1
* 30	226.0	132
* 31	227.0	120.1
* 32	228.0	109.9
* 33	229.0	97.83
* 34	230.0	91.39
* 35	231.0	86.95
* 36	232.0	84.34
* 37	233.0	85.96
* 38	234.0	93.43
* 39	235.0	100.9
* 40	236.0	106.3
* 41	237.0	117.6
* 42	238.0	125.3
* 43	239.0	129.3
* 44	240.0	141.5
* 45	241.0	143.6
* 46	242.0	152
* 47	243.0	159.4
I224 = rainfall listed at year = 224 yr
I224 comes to 144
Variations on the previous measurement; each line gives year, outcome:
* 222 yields 154.8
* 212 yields 199.3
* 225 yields 141.1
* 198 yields 205.9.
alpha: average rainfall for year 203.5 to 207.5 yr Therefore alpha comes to 200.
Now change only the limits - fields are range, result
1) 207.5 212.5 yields 199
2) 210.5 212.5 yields 199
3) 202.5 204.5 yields 203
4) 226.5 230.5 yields 105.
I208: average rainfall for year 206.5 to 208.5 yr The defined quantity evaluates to 198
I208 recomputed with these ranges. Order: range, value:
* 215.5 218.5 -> 180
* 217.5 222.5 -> 165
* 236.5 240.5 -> 128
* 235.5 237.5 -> 112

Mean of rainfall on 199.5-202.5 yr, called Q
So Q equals 201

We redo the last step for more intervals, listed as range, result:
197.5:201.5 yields 205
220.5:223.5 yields 156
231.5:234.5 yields 87.9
